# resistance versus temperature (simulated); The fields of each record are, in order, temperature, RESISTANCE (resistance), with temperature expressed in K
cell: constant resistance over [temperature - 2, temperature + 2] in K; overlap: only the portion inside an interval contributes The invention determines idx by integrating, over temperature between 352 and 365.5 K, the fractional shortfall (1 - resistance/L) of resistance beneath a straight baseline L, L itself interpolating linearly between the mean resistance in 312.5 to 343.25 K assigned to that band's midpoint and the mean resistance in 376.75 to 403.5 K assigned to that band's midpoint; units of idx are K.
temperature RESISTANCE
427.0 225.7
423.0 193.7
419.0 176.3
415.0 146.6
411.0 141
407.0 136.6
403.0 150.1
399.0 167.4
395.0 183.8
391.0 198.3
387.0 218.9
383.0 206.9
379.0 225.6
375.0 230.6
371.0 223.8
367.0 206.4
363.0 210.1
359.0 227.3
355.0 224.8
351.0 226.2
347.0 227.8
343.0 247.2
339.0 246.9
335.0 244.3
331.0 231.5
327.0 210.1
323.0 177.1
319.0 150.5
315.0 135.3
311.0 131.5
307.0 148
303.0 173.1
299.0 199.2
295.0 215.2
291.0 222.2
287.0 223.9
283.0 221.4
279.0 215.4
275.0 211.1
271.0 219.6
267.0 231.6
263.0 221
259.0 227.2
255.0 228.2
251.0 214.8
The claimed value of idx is -1.5 K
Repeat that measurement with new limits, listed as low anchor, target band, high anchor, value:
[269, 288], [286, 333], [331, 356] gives 8.82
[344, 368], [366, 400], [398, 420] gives -4.01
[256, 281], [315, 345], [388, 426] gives -1.92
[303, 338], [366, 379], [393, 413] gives -4.53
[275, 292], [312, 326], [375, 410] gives 3.50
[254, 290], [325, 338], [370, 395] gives -0.73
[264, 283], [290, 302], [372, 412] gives 0.32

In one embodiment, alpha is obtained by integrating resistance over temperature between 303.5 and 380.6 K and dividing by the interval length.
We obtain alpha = 206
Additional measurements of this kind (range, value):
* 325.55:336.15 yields 228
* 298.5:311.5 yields 162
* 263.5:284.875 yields 220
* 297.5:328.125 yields 164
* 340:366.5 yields 227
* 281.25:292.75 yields 223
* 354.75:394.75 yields 215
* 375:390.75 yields 217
